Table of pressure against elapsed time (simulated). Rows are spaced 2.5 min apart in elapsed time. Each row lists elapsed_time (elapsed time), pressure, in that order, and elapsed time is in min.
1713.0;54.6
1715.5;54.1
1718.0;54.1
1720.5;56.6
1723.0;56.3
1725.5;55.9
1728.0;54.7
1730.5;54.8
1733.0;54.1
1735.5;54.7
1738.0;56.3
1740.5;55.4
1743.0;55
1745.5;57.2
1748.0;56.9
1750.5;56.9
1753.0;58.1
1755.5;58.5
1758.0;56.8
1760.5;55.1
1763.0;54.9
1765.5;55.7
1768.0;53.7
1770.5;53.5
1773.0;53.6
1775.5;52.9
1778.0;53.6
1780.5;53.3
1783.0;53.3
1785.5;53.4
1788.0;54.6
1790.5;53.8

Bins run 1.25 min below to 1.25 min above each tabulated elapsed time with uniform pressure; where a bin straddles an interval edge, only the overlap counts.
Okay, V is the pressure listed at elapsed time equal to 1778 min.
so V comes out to 53.6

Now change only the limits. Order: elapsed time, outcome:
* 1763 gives 54.9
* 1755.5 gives 58.5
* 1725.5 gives 55.9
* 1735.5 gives 54.7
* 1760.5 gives 55.1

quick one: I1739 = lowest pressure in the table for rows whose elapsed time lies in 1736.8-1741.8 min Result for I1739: 55.4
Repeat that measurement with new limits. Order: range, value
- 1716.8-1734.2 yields 54.1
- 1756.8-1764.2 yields 54.9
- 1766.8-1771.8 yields 53.5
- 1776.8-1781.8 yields 53.3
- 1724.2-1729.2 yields 54.7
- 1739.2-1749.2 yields 55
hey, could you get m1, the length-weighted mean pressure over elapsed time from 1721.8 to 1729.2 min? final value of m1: 55.6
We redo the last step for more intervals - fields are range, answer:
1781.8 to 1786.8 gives 53.4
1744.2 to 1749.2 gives 57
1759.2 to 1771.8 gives 54.6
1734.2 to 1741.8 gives 55.5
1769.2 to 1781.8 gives 53.4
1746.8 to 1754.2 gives 57.3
